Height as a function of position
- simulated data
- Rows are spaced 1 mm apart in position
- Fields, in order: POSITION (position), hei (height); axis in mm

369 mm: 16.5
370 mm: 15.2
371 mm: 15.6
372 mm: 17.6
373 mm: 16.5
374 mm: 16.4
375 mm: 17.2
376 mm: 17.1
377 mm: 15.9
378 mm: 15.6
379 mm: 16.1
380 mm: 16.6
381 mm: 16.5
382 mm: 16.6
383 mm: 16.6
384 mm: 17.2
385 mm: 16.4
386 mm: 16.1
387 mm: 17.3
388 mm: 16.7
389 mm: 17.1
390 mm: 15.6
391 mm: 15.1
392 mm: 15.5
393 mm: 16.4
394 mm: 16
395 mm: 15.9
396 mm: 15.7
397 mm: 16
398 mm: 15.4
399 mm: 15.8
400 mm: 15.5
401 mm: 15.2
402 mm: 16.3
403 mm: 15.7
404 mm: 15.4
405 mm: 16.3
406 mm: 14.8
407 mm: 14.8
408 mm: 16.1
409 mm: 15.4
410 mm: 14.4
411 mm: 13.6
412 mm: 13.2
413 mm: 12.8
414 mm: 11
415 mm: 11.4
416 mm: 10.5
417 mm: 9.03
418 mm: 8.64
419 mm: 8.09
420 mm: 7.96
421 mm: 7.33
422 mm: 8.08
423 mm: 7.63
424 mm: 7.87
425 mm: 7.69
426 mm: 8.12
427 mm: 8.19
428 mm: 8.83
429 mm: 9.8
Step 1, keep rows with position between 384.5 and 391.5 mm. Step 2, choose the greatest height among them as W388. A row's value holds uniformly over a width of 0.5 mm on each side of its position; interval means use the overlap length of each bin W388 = 17.3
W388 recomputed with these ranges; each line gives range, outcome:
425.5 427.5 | 8.19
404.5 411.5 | 16.3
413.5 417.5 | 11.4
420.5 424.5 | 8.08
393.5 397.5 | 16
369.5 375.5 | 17.6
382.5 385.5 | 17.2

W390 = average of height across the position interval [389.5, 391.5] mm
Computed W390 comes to 15.3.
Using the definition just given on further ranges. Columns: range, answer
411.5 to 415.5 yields 12.1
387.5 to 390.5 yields 16.5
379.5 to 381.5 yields 16.6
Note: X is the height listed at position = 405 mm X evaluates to 16.3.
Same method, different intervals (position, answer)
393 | 16.4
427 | 8.19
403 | 15.7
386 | 16.1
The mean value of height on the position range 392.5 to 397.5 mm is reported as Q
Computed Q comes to 16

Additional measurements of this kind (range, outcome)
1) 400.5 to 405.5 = 15.8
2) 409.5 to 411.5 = 14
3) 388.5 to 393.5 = 15.9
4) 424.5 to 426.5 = 7.9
